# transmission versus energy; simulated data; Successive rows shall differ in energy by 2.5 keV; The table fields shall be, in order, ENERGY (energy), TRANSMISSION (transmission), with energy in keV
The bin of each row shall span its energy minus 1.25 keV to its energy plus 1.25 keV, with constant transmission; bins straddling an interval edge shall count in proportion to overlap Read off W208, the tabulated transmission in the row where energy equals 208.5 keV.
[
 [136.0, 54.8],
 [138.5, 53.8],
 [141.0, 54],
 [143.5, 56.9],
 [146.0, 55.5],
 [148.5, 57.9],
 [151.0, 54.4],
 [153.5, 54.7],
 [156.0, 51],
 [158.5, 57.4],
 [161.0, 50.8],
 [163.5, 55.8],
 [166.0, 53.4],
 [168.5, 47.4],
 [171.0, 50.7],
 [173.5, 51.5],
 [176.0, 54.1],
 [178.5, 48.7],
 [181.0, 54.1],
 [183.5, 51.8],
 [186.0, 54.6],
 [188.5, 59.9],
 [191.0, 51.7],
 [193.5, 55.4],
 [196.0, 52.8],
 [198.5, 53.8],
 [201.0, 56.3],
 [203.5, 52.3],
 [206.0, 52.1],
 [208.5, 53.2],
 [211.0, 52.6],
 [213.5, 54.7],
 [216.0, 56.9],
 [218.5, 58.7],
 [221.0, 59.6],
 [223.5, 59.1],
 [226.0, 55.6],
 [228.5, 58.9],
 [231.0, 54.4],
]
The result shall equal 53.2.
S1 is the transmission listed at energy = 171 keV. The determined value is 50.7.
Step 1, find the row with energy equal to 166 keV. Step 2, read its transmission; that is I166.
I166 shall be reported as 53.4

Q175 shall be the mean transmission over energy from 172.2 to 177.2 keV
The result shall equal 52.8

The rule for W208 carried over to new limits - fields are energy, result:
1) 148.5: 57.9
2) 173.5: 51.5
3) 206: 52.1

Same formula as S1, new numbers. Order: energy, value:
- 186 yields 54.6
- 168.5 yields 47.4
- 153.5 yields 54.7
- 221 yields 59.6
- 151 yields 54.4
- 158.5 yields 57.4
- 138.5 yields 53.8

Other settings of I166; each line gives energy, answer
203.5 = 52.3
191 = 51.7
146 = 55.5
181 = 54.1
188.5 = 59.9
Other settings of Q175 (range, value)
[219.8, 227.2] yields 58.1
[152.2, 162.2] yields 53.5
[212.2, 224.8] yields 57.8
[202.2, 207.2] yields 52.2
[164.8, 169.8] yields 50.4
